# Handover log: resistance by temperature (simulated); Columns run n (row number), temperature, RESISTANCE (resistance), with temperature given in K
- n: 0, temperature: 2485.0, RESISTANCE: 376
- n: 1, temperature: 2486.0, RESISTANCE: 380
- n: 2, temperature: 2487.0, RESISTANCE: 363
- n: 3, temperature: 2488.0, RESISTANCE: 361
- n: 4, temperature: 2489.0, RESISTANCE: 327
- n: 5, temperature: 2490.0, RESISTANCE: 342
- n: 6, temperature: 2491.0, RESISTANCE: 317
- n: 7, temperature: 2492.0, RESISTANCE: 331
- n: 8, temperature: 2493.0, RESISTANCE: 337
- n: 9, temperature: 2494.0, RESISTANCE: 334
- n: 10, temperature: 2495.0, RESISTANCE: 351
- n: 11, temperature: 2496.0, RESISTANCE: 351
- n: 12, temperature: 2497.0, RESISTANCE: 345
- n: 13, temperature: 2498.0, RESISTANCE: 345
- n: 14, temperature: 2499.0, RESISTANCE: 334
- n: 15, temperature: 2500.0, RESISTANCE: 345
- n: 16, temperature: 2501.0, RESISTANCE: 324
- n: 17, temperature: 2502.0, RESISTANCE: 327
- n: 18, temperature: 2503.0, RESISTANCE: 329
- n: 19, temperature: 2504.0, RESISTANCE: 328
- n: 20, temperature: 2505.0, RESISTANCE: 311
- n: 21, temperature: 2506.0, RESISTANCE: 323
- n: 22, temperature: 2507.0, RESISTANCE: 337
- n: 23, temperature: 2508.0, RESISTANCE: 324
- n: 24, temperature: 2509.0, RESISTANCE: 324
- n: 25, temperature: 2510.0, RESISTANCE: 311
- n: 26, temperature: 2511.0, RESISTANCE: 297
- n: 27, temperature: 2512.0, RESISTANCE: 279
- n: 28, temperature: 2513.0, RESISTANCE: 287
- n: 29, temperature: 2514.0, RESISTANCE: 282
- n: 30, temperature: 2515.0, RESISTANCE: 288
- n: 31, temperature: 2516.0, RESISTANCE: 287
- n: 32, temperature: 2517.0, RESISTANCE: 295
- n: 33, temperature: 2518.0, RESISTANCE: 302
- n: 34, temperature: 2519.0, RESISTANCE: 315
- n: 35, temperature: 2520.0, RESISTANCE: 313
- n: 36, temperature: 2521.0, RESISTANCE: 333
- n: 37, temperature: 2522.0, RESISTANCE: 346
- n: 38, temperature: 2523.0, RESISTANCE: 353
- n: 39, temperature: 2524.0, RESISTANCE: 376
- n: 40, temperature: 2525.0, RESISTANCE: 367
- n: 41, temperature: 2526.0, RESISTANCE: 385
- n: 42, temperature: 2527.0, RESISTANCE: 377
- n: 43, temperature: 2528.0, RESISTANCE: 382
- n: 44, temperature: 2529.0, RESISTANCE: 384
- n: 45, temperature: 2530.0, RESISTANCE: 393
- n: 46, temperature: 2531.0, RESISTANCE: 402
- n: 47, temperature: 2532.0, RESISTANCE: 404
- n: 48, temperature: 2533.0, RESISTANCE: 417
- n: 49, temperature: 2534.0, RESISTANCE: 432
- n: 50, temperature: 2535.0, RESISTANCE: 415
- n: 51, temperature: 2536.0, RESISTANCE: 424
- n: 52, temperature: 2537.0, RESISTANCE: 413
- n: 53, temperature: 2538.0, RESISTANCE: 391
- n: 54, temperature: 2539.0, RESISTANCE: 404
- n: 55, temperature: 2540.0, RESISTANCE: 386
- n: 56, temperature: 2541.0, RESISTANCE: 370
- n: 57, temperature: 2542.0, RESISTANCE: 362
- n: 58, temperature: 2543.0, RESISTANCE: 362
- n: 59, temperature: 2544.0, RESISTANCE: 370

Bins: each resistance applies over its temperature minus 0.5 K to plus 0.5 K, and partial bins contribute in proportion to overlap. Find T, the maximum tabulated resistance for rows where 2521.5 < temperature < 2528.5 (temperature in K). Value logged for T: 385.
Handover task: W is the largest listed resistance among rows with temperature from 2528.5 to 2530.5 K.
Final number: 393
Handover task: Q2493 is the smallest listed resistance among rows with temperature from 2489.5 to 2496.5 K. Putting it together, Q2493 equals 317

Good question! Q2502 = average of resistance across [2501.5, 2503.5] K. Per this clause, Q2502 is 328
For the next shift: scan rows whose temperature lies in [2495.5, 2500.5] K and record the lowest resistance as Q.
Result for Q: 334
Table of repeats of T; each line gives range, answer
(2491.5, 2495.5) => 351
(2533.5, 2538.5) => 432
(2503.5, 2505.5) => 328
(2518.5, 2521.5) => 333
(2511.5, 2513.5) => 287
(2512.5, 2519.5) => 315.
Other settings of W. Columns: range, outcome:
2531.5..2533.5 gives 417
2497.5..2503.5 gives 345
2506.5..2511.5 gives 337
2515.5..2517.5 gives 295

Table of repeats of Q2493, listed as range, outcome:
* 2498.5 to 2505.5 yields 311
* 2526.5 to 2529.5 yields 377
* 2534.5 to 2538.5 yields 391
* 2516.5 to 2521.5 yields 295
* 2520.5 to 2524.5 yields 333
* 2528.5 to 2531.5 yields 384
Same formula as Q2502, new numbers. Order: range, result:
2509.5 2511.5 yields 304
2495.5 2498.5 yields 347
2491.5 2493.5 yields 334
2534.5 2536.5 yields 420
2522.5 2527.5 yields 372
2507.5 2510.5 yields 320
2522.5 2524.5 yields 364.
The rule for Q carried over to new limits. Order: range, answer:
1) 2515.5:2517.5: 287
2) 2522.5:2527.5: 353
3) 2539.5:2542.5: 362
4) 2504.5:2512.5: 279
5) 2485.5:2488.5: 361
